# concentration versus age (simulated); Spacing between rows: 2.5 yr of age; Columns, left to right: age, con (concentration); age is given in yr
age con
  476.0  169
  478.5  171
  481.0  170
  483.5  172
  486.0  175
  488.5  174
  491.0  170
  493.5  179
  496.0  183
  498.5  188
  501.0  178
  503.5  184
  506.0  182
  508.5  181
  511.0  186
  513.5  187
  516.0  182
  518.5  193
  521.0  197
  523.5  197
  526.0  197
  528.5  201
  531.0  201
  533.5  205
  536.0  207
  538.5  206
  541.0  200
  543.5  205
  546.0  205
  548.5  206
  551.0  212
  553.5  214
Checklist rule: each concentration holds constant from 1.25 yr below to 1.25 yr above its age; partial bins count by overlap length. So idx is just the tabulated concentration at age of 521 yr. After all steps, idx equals 197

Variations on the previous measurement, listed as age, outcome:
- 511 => 186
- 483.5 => 172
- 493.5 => 179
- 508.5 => 181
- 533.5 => 205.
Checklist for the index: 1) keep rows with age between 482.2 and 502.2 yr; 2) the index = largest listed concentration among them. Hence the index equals 188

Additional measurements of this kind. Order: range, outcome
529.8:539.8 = 207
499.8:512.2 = 186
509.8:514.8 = 187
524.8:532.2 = 201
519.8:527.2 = 197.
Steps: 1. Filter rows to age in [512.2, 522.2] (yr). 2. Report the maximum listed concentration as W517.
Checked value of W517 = 197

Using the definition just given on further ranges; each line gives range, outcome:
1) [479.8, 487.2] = 175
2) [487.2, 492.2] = 174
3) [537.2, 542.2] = 206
